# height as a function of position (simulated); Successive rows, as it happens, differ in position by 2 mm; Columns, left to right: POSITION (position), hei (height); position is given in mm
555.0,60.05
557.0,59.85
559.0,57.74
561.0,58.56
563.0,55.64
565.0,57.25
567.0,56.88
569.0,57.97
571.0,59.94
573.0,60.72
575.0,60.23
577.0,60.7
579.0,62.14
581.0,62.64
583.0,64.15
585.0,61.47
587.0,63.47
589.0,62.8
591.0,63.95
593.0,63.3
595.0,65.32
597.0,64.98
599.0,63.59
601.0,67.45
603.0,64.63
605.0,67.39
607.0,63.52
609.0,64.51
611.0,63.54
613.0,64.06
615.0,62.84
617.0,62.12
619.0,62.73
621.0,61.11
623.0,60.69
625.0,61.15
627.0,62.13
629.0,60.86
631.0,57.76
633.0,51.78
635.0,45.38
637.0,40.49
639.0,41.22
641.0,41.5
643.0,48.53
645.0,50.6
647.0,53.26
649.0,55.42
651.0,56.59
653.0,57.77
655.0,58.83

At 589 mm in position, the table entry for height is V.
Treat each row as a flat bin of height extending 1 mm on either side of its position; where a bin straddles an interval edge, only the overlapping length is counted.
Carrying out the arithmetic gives 62.8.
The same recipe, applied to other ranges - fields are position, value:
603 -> 64.63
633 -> 51.78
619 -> 62.73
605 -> 67.39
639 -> 41.22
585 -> 61.47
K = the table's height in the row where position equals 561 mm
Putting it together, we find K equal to 58.56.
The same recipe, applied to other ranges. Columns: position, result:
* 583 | 64.15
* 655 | 58.83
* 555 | 60.05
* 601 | 67.45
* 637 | 40.49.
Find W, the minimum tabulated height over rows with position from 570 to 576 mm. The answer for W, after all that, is 59.94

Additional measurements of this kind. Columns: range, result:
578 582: 62.14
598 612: 63.52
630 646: 40.49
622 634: 51.78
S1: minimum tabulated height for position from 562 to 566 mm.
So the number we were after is 55.64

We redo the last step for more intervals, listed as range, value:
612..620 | 62.12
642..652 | 48.53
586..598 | 62.8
